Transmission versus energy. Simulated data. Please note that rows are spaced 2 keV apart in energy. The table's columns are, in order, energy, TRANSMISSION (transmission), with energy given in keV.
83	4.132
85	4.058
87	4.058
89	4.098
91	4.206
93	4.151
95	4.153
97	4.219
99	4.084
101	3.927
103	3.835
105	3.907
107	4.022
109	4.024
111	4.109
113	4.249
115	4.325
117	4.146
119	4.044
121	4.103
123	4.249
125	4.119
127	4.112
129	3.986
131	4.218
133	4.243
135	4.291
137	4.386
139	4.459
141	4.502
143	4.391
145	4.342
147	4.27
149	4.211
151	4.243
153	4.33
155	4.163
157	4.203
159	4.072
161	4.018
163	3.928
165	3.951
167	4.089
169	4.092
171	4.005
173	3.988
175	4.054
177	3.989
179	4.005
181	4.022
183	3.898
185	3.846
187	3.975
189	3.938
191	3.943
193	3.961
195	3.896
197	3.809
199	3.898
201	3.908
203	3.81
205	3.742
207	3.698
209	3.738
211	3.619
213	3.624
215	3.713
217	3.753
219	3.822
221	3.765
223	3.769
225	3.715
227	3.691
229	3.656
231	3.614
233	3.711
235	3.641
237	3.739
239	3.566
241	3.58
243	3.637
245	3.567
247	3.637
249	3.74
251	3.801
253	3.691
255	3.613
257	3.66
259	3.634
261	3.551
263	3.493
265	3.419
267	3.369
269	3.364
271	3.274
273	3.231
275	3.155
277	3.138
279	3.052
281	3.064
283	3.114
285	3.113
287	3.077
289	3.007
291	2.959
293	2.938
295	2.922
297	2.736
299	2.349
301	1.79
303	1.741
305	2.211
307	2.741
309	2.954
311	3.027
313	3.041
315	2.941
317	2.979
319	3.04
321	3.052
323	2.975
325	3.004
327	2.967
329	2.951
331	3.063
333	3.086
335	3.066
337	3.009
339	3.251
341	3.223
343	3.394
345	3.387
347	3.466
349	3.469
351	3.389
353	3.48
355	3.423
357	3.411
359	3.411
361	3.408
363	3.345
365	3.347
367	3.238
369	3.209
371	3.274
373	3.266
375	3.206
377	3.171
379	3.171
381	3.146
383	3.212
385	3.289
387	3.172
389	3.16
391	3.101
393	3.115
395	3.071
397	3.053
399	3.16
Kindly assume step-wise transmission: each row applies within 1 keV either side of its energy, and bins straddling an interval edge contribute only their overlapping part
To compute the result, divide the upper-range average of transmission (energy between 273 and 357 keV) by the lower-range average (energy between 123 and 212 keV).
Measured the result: 0.74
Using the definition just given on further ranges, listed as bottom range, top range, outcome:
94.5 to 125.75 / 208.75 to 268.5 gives 0.89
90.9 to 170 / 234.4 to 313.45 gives 0.77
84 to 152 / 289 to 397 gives 0.74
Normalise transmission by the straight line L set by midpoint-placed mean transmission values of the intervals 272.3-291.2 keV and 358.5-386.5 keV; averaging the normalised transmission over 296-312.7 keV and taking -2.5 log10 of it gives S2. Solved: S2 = 0.26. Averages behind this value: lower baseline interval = 3.09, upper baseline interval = 3.26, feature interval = 2.47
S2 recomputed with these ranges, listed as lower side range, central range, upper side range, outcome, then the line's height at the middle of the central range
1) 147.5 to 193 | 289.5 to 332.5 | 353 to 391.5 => 0.248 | 3.5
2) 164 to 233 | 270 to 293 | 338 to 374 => 0.159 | 3.59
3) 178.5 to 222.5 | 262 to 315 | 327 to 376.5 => 0.195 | 3.51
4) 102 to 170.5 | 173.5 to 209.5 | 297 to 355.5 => -0.023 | 3.82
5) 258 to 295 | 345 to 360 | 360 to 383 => -0.062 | 3.24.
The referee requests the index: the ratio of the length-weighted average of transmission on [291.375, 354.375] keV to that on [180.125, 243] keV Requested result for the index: 0.8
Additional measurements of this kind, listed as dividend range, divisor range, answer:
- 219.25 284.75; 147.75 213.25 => 0.89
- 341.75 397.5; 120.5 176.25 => 0.78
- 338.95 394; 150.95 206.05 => 0.83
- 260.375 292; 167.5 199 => 0.81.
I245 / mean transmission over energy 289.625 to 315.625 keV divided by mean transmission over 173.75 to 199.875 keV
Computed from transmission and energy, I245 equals 0.67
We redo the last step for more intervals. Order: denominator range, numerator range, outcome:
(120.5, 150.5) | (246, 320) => 0.73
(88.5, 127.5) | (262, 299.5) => 0.76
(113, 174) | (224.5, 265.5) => 0.87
